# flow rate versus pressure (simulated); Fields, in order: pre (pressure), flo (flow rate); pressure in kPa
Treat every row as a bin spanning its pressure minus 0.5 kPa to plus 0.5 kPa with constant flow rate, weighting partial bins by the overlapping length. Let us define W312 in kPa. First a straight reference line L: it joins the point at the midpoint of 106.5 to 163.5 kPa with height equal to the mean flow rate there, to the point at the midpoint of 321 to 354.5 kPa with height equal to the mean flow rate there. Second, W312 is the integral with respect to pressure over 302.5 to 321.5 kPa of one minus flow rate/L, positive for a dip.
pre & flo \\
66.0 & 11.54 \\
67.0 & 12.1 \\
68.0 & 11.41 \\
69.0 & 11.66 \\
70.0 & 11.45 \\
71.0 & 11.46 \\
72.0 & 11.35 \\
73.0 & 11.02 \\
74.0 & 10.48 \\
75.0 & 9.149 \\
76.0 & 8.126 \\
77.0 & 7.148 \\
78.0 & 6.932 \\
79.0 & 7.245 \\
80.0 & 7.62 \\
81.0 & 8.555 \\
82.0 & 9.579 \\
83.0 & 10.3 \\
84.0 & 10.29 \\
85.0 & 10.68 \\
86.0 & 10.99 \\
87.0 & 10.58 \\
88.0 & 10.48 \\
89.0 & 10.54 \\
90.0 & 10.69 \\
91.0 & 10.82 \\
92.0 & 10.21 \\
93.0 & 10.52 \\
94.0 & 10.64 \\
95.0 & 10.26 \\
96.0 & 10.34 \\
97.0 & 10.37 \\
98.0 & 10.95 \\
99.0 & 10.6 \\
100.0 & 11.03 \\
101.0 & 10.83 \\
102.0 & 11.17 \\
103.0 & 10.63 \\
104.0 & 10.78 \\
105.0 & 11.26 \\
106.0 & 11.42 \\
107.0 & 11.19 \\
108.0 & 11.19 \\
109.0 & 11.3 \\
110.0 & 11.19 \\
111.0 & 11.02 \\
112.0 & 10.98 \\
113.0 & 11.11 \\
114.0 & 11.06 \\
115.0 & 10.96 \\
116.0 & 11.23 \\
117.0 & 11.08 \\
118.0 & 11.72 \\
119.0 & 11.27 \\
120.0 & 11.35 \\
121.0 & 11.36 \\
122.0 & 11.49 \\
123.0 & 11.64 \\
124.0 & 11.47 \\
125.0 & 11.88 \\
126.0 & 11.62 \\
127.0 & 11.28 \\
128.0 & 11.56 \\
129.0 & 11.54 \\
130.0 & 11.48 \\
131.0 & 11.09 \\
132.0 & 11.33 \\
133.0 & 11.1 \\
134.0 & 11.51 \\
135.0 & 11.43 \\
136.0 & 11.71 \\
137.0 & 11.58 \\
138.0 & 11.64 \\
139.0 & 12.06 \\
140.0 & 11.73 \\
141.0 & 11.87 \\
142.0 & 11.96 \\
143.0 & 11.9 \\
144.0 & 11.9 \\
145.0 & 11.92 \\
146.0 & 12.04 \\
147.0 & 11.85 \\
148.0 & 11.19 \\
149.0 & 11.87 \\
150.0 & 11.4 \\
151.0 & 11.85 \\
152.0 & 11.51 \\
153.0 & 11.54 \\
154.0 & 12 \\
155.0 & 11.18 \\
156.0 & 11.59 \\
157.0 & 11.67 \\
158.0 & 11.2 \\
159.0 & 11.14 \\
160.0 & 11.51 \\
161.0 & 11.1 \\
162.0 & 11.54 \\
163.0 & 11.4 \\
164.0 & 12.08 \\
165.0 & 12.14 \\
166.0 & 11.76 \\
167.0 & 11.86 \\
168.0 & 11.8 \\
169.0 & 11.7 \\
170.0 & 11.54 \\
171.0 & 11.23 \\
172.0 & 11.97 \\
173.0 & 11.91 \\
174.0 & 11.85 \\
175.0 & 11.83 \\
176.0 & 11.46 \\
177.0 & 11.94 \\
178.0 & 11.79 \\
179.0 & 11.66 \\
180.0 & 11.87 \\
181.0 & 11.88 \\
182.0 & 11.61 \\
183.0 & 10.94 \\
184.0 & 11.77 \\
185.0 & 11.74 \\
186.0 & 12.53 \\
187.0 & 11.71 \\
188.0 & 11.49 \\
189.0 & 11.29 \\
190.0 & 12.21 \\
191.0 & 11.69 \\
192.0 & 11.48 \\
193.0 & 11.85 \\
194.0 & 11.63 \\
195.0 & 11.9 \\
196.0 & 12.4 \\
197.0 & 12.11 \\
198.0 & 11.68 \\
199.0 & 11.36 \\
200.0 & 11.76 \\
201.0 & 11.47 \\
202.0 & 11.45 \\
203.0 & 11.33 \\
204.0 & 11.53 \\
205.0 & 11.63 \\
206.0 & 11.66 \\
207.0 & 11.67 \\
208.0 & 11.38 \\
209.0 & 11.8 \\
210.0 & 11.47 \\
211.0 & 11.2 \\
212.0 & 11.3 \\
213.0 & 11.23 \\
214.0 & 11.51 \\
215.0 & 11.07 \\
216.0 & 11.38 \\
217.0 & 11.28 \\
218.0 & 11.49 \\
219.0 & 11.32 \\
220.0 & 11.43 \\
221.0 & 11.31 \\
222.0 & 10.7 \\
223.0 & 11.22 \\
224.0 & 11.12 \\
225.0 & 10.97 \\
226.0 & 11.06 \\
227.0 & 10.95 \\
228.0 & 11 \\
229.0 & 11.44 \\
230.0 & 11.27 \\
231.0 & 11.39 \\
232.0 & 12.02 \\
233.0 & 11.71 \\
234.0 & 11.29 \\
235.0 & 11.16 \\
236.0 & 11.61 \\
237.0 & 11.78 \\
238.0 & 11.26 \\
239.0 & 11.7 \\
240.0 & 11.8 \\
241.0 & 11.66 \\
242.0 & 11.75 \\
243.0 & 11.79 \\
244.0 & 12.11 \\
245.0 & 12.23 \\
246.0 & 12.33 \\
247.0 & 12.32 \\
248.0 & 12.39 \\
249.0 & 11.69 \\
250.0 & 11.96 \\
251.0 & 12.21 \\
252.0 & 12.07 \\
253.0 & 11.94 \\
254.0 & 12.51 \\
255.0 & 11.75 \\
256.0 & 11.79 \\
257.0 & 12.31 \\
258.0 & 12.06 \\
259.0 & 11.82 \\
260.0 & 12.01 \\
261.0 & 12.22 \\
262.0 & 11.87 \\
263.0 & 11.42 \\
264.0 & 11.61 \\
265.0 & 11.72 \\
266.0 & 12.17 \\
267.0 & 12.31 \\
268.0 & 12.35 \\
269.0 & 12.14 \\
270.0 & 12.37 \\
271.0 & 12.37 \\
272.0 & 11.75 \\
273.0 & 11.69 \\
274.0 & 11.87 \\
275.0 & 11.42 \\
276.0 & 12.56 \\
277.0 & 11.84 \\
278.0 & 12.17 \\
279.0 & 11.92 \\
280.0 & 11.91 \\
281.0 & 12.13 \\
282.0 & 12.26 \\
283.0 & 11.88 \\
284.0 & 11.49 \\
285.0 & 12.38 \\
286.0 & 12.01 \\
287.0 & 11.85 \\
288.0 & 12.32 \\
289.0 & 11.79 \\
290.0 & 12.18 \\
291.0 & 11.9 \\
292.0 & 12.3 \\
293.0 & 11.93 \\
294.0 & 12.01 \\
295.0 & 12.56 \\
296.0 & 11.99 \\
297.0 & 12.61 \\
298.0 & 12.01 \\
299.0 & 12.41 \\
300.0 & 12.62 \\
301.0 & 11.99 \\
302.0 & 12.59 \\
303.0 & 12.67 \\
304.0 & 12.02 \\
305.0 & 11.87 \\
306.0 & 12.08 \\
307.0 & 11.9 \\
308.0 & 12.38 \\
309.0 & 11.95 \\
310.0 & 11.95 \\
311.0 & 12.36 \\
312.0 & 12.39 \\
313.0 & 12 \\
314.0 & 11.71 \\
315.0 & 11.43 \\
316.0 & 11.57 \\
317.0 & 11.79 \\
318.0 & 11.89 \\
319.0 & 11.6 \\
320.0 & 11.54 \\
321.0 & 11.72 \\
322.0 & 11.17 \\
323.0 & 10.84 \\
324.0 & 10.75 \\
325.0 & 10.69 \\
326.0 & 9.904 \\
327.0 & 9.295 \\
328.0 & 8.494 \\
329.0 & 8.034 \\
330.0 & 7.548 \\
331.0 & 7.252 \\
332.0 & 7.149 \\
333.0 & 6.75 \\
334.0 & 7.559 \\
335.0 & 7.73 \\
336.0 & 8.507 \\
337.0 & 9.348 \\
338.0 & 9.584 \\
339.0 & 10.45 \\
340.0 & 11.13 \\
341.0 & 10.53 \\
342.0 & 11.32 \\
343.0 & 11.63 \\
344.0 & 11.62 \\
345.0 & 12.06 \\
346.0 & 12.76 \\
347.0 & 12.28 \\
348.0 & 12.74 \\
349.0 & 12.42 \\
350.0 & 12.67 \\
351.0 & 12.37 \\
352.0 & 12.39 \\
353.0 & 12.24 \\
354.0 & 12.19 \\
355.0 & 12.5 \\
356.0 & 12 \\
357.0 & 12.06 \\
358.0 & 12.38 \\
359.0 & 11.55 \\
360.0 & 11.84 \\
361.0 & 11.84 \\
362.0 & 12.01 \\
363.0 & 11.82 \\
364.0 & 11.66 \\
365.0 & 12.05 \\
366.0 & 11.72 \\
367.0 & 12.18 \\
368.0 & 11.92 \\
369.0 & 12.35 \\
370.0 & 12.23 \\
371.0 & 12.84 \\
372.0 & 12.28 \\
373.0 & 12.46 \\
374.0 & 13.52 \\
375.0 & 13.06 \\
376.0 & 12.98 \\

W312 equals -2.6 kPa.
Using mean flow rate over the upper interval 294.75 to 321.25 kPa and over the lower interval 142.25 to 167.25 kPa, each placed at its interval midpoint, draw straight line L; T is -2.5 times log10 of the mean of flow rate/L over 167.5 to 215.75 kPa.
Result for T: 0.01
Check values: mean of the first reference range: 11.6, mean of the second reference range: 12.1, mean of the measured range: 11.7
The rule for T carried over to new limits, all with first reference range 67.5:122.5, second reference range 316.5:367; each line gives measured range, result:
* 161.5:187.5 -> -0.11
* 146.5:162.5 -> -0.09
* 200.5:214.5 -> -0.08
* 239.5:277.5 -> -0.12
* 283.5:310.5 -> -0.13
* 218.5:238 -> -0.06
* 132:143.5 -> -0.11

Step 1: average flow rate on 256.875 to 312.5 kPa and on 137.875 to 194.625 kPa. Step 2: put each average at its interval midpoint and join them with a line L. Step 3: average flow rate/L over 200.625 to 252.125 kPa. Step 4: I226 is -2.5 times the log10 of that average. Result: 0.03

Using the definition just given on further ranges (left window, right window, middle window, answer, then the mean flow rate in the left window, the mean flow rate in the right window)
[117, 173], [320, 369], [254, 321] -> -0.09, 11.6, 10.9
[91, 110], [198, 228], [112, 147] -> -0.05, 10.8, 11.3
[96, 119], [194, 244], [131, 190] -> -0.04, 11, 11.5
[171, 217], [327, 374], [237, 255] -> -0.05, 11.6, 11.1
